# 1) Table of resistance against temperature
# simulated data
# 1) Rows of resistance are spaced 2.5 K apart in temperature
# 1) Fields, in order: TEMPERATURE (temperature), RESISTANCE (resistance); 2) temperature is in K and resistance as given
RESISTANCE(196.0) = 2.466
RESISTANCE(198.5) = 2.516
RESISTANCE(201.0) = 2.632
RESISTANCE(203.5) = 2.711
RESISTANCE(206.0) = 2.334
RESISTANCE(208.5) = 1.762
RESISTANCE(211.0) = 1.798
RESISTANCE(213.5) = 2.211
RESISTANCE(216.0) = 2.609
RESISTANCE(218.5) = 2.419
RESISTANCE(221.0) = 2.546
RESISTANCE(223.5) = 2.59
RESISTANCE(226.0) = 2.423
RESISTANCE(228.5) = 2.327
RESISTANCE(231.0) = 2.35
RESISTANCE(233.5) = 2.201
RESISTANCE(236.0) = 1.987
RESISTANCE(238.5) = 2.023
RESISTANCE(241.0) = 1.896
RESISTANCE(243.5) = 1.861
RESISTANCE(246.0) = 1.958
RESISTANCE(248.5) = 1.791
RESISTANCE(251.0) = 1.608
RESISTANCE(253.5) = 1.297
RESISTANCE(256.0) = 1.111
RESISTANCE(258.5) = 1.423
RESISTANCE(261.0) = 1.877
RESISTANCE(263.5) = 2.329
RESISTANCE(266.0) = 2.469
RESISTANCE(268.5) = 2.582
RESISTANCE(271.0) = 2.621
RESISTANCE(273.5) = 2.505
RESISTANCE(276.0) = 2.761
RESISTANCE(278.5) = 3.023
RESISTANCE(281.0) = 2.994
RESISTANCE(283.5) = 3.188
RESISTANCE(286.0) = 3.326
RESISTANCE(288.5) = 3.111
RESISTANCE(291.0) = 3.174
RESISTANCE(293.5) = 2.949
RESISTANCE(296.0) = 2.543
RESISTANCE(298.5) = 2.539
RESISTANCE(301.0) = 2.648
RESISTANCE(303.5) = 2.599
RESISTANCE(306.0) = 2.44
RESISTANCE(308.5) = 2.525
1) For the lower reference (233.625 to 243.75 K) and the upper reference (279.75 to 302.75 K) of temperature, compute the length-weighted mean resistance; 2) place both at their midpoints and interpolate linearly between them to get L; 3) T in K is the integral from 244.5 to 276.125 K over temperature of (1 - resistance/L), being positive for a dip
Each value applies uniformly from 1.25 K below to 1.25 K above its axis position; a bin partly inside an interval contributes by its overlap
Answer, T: 5.2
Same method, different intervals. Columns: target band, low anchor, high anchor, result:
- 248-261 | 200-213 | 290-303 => 5.4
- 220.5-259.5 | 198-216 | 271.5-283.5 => 8.9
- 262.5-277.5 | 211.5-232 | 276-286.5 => 2.0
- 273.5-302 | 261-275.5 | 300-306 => -4.4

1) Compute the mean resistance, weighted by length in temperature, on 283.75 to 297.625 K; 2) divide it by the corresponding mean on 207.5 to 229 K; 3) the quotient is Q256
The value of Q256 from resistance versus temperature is 1.3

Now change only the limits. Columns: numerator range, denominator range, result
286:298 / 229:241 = 1.39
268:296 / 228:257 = 1.57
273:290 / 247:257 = 2.04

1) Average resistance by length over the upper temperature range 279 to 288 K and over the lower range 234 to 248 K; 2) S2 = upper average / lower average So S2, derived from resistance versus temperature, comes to 1.6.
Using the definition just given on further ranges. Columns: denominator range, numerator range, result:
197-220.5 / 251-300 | 1.07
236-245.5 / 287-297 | 1.53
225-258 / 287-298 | 1.54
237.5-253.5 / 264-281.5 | 1.48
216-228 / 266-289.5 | 1.15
